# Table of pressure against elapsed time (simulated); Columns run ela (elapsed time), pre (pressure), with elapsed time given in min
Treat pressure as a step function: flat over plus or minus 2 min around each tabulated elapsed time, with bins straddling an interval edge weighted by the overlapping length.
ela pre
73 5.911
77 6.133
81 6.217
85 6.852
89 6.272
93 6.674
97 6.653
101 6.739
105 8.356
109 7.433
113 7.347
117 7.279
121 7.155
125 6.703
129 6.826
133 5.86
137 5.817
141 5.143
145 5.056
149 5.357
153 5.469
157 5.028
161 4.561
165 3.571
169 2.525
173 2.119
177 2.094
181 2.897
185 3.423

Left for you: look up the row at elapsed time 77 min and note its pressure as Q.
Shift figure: 6.133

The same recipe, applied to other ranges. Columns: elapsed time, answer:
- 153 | 5.469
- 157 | 5.028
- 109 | 7.433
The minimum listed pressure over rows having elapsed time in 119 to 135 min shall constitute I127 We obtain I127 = 5.86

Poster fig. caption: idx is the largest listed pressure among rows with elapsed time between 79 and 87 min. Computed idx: 6.852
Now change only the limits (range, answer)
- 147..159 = 5.469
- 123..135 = 6.826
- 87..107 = 8.356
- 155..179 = 5.028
